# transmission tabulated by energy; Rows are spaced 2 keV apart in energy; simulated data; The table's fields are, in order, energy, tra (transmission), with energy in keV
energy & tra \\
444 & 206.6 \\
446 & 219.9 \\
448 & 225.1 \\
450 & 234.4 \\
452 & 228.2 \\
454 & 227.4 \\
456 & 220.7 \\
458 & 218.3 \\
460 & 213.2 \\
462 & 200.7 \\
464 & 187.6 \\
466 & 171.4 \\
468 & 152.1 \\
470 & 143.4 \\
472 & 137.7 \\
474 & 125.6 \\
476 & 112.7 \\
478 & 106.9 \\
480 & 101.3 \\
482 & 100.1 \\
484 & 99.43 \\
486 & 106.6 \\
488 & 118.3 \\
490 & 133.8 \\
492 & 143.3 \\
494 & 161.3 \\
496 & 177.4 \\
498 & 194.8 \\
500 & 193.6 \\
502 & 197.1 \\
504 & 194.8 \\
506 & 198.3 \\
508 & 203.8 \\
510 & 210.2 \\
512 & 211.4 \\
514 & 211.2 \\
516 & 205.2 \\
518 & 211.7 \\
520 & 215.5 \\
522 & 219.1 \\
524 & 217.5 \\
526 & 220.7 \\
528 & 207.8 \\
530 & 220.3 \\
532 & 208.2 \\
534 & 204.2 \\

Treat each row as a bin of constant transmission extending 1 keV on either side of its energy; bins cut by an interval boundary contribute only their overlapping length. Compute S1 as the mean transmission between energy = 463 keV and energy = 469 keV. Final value 170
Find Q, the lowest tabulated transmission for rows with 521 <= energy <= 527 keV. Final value 217.5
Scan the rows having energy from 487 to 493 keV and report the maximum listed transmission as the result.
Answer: 143.3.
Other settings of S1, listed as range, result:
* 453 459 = 222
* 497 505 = 195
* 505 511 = 204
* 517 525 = 216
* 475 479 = 110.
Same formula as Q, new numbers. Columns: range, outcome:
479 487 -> 99.43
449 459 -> 218.3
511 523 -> 205.2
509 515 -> 210.2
